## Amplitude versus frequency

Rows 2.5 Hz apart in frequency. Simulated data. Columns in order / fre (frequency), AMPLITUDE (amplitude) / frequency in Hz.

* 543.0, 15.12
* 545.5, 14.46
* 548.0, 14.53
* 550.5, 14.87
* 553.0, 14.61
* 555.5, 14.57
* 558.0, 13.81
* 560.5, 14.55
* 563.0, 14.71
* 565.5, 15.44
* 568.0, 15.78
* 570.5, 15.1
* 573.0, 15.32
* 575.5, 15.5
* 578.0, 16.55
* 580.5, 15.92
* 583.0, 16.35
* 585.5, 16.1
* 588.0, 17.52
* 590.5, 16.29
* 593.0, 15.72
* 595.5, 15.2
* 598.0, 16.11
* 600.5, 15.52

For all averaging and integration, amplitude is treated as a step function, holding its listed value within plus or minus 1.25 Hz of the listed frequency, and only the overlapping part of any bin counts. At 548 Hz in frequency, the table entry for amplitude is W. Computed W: 14.53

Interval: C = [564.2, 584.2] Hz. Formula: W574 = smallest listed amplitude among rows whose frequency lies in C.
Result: 15.1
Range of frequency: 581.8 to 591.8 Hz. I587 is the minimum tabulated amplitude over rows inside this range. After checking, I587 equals 16.1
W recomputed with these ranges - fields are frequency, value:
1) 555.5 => 14.57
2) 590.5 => 16.29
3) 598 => 16.11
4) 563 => 14.71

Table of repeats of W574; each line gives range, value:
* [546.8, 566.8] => 13.81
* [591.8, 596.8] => 15.2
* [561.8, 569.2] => 14.71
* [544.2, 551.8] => 14.46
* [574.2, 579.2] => 15.5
